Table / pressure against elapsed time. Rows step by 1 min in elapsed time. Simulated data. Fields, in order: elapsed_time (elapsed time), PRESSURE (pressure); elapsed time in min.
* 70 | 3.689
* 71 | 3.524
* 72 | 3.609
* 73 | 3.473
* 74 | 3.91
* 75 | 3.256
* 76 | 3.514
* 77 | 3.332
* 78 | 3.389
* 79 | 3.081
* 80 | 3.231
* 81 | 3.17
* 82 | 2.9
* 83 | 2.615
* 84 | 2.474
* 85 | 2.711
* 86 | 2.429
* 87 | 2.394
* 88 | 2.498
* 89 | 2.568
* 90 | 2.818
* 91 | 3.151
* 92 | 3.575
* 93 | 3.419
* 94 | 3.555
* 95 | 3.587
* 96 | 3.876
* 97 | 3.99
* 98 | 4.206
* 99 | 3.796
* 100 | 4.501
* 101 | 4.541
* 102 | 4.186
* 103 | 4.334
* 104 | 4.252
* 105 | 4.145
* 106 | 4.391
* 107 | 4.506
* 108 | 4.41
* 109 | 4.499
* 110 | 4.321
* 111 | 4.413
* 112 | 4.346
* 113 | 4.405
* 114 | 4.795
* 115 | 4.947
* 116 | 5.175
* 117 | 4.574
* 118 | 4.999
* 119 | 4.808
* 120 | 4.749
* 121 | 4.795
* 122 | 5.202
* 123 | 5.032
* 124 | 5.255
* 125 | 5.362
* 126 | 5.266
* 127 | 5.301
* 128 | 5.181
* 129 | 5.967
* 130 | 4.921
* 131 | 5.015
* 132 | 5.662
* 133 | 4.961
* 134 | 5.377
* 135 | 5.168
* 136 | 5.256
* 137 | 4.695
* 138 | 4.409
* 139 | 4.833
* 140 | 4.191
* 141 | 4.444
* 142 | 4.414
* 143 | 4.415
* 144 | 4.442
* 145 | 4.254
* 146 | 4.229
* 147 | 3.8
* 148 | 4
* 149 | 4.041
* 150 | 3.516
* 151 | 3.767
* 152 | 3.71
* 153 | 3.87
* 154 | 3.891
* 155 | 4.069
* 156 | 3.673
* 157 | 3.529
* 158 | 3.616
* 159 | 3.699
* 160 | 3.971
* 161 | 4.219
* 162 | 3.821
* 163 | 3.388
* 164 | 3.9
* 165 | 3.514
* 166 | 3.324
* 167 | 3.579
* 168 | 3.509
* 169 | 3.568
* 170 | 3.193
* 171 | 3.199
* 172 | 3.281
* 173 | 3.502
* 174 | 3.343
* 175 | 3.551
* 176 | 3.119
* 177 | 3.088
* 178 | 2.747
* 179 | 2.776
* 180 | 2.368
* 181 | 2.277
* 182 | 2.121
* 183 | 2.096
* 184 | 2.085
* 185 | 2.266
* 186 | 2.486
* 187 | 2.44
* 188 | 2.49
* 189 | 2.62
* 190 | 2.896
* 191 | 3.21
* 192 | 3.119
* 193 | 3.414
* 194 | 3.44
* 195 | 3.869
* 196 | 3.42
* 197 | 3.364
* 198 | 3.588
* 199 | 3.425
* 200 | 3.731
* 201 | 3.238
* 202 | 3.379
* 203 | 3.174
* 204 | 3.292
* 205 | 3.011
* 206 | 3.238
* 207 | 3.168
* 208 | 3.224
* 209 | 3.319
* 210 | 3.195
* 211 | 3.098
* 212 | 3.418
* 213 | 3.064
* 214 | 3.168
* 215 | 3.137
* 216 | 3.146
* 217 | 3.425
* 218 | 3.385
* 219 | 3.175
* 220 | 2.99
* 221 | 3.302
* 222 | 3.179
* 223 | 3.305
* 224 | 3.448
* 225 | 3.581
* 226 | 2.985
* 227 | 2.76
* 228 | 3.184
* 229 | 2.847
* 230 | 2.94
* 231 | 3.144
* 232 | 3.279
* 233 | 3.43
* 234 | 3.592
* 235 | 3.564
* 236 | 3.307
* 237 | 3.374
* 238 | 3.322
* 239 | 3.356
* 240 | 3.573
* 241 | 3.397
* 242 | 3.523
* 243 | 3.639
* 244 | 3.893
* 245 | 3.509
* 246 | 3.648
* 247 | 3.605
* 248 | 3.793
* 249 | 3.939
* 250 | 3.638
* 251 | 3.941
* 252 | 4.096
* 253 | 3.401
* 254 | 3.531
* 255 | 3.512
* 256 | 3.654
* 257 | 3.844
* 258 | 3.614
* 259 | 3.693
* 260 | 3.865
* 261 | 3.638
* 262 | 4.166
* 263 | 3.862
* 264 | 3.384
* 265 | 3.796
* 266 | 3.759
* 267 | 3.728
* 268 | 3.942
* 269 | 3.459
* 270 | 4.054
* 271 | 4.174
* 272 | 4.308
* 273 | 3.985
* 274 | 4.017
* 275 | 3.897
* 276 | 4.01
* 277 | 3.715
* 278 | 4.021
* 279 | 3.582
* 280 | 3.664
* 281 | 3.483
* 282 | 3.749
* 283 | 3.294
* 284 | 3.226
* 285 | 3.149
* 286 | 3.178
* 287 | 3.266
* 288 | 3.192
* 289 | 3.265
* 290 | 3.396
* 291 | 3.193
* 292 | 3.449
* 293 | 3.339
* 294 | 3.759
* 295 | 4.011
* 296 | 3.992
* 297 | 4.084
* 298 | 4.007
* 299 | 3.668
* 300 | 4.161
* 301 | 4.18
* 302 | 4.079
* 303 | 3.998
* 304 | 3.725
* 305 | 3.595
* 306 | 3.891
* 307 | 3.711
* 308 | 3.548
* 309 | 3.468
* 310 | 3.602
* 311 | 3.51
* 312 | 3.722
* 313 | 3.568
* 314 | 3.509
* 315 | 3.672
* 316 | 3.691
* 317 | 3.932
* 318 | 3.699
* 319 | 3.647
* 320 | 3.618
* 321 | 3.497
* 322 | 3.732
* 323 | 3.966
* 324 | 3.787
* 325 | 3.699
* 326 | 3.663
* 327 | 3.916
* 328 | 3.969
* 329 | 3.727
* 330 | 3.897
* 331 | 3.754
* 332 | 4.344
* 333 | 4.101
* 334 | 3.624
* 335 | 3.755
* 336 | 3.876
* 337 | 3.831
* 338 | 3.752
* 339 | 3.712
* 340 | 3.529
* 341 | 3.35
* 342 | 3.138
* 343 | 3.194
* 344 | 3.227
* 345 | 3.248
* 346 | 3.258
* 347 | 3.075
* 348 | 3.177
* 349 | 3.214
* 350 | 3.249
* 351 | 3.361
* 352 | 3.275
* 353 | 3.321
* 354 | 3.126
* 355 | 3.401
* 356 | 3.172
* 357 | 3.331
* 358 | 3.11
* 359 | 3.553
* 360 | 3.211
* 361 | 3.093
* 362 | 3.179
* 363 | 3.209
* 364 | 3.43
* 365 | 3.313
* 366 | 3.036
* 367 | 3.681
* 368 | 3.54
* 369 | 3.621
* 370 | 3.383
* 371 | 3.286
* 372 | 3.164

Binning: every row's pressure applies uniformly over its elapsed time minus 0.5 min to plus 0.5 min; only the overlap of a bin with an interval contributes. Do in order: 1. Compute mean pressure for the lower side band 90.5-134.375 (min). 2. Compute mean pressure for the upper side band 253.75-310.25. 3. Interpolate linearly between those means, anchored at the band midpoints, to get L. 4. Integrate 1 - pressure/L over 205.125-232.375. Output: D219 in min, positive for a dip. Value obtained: 5.7 min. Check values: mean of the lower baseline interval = 4.58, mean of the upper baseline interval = 3.71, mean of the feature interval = 3.19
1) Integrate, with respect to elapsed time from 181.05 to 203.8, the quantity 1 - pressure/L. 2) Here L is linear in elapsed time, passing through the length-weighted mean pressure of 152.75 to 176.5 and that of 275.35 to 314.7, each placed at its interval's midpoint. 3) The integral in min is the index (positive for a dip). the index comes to 3.9 min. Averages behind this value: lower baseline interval 3.59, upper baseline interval 3.64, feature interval 2.98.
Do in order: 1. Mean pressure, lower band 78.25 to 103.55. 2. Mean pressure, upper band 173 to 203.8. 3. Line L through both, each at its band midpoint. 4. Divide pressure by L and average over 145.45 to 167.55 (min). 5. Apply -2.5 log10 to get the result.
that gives -0.21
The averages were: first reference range 3.35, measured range 3.78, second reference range 2.98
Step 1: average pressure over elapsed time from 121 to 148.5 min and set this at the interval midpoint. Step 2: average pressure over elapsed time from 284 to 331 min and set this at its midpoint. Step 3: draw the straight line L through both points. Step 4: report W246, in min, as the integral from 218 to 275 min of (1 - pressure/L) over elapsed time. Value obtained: 7.2 min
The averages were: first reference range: 4.85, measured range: 3.57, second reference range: 3.68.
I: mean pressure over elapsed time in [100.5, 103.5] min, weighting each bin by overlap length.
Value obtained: 4.35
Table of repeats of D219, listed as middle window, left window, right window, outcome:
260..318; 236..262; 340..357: -3.8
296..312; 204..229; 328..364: -2.1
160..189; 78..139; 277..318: 7.0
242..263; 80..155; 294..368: 0.5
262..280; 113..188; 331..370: -1.0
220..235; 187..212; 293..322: 0.7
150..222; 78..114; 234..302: 8.2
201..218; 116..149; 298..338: 4.5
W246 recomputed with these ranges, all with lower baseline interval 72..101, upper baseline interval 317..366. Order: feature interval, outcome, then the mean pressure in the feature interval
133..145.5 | -5.0 min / 4.67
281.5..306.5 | -1.2 min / 3.63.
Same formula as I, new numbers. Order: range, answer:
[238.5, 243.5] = 3.5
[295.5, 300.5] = 3.98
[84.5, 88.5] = 2.51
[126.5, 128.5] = 5.24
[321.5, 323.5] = 3.85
